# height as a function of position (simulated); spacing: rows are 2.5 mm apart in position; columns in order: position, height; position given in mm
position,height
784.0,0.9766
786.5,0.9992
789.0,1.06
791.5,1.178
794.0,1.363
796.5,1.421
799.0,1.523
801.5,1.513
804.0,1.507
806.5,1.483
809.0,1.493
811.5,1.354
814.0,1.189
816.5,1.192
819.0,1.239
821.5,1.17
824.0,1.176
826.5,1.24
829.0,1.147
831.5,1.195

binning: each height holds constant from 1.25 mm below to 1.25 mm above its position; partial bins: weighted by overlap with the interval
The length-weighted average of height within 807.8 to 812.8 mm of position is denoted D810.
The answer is 1.42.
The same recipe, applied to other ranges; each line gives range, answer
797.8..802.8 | 1.52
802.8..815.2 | 1.41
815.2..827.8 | 1.2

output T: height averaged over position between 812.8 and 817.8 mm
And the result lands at 1.19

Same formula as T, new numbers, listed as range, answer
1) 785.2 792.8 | 1.08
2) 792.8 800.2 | 1.44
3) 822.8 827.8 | 1.21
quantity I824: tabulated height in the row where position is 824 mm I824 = 1.176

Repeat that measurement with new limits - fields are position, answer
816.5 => 1.192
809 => 1.493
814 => 1.189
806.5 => 1.483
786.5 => 0.9992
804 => 1.507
